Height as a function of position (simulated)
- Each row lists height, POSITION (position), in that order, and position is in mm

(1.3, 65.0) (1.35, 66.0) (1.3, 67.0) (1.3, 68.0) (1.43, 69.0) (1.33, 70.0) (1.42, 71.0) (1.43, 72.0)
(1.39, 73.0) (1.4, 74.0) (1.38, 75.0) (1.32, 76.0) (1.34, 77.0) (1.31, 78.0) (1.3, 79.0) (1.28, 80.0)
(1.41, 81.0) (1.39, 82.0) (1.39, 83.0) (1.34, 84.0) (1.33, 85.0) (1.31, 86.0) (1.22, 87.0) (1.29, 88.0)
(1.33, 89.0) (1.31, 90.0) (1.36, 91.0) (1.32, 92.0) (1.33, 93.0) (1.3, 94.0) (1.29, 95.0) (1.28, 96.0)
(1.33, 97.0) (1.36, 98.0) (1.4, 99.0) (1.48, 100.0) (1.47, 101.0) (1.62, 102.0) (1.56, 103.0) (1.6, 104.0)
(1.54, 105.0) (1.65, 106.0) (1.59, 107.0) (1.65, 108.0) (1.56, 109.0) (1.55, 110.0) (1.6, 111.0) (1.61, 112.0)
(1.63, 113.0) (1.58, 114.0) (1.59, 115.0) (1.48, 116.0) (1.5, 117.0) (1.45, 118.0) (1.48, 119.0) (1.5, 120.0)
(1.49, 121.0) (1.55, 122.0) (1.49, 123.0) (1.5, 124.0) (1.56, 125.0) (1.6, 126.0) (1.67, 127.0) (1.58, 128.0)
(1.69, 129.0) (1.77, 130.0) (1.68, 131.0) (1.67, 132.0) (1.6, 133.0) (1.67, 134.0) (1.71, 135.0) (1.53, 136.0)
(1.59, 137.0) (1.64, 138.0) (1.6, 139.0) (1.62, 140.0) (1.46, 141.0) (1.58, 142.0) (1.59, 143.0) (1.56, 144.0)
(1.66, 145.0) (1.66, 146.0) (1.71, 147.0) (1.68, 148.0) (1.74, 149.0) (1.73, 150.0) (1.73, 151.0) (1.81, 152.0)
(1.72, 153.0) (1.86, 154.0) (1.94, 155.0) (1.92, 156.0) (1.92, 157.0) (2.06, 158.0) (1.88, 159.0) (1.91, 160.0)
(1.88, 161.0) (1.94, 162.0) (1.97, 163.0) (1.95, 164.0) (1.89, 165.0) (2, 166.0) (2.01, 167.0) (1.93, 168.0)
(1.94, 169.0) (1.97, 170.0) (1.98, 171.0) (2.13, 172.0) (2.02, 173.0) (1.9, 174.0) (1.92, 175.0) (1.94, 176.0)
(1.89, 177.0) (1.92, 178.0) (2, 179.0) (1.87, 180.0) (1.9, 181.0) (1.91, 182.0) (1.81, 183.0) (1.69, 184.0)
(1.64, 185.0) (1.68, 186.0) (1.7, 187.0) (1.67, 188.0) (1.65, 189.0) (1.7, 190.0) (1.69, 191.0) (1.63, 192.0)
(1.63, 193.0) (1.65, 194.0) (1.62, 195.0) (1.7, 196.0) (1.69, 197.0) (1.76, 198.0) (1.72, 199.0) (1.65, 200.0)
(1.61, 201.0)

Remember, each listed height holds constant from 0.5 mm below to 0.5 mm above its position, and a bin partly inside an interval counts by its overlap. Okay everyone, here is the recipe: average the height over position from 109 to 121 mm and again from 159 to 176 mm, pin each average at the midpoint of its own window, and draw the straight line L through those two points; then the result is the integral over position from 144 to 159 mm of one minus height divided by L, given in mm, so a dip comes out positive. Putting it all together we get 0.33 mm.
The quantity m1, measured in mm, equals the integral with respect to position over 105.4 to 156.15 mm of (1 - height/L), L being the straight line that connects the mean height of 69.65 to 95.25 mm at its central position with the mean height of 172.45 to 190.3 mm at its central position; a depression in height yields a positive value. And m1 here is -1.6 mm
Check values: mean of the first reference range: 1.34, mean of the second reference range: 1.83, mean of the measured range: 1.62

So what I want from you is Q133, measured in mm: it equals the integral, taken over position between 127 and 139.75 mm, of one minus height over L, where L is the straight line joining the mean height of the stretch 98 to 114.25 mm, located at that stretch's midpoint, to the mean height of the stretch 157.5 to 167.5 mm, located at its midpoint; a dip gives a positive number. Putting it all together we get 0.8 mm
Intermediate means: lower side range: 1.56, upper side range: 1.95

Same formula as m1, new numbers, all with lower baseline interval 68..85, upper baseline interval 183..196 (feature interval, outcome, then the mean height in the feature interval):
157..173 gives -3.6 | 1.96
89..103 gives 0.4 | 1.38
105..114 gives -0.9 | 1.6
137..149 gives -0.6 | 1.62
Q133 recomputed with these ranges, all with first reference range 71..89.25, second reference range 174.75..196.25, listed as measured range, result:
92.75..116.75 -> -1.00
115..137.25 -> -0.76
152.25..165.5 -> -2.01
